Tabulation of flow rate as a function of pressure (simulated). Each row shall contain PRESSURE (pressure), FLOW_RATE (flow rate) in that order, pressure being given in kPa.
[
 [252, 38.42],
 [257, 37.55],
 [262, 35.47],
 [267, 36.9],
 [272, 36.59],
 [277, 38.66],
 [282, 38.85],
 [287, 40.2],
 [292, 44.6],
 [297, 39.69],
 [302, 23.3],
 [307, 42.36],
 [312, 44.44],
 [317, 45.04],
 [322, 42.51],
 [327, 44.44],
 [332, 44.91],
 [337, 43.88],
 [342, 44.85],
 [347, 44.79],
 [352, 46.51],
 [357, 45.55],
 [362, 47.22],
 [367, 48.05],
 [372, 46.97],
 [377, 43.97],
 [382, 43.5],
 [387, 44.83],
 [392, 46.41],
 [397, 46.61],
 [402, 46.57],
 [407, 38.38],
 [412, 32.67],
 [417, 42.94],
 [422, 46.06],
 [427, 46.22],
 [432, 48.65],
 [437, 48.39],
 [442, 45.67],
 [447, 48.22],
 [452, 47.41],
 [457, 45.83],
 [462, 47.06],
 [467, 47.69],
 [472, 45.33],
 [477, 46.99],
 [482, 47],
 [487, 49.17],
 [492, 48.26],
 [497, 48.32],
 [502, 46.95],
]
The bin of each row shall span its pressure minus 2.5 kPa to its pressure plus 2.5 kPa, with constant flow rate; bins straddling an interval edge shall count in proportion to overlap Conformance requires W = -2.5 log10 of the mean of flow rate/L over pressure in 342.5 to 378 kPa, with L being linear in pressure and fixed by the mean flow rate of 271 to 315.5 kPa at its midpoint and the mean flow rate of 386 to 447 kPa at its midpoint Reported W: -0.10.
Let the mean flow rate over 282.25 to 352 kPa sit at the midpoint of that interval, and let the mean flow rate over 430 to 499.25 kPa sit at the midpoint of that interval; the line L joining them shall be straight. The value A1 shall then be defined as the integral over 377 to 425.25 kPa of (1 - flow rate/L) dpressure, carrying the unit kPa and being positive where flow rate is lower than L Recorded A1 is 2.0 kPa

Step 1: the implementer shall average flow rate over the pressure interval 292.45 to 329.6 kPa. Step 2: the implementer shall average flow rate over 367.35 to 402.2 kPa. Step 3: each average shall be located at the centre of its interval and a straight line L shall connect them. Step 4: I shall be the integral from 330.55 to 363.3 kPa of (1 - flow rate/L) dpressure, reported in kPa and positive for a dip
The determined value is -1.8 kPa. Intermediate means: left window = 40.5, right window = 45.6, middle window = 45.3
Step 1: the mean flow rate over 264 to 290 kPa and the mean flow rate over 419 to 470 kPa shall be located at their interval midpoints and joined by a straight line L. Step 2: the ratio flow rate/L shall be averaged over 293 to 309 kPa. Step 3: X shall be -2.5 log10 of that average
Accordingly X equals 0.11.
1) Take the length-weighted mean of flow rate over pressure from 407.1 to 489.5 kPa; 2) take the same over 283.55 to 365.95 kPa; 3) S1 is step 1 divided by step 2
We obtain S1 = 1.07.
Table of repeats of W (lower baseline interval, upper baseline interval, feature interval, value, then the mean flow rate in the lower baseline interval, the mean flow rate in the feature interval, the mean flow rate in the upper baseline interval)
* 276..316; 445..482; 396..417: 0.09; 39.3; 40.9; 46.9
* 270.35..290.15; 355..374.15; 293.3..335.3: 0.03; 38.9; 41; 47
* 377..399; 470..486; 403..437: 0.06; 45.2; 43.1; 46.7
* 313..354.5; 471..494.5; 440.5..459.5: 0.00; 44.6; 46.8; 47.5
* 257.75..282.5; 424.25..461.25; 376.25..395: -0.02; 37.2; 44.8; 47.2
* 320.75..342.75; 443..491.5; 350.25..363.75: -0.04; 44.2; 46.4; 47.2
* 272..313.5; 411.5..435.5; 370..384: -0.06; 38.7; 44.8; 44.4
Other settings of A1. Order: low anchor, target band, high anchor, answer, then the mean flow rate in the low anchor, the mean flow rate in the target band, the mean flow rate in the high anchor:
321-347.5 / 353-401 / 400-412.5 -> -4.9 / 44.3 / 45.9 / 40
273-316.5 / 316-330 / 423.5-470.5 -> -1.1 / 39.2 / 43.9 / 47.2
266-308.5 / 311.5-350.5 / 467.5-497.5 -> -4.3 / 37.8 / 44.4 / 47.5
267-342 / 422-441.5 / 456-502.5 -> -0.8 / 40.7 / 47.3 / 47.3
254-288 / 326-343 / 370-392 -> -1.1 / 37.6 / 44.5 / 44.9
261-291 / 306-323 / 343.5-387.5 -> -1.0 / 38.2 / 43.8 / 45.7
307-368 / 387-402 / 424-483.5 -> -0.1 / 45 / 46.2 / 47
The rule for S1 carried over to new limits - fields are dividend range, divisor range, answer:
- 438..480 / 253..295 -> 1.21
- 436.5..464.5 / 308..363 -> 1.05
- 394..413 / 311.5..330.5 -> 0.95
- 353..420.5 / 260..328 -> 1.12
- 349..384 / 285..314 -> 1.18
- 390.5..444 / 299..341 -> 1.07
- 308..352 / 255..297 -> 1.15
